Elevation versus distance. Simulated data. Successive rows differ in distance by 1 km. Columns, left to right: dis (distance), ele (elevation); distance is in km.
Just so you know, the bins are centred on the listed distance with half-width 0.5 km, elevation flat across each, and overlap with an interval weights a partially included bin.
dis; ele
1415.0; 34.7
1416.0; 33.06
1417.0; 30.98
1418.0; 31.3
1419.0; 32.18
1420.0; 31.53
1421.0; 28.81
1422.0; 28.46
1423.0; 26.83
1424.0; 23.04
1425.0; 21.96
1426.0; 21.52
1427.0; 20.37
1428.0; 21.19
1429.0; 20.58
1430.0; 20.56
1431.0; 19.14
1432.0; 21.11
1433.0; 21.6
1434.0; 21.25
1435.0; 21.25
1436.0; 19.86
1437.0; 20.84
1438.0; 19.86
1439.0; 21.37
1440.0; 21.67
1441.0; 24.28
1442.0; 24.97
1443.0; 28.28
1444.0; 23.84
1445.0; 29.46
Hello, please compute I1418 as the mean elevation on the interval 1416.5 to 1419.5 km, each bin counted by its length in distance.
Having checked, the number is 31.5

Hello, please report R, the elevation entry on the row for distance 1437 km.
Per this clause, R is 20.84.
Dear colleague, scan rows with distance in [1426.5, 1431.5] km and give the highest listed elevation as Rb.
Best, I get 21.19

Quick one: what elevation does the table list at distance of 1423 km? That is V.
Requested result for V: 26.83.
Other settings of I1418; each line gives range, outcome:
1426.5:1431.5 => 20.4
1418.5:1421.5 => 30.8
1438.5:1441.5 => 22.4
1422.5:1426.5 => 23.3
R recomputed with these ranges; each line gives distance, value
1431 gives 19.14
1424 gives 23.04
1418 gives 31.3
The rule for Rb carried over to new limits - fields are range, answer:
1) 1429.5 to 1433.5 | 21.6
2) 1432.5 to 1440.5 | 21.67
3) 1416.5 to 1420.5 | 32.18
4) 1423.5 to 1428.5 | 23.04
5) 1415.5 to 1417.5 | 33.06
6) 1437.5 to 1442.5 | 24.97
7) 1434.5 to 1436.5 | 21.25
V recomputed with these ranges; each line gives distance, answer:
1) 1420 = 31.53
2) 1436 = 19.86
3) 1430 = 20.56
